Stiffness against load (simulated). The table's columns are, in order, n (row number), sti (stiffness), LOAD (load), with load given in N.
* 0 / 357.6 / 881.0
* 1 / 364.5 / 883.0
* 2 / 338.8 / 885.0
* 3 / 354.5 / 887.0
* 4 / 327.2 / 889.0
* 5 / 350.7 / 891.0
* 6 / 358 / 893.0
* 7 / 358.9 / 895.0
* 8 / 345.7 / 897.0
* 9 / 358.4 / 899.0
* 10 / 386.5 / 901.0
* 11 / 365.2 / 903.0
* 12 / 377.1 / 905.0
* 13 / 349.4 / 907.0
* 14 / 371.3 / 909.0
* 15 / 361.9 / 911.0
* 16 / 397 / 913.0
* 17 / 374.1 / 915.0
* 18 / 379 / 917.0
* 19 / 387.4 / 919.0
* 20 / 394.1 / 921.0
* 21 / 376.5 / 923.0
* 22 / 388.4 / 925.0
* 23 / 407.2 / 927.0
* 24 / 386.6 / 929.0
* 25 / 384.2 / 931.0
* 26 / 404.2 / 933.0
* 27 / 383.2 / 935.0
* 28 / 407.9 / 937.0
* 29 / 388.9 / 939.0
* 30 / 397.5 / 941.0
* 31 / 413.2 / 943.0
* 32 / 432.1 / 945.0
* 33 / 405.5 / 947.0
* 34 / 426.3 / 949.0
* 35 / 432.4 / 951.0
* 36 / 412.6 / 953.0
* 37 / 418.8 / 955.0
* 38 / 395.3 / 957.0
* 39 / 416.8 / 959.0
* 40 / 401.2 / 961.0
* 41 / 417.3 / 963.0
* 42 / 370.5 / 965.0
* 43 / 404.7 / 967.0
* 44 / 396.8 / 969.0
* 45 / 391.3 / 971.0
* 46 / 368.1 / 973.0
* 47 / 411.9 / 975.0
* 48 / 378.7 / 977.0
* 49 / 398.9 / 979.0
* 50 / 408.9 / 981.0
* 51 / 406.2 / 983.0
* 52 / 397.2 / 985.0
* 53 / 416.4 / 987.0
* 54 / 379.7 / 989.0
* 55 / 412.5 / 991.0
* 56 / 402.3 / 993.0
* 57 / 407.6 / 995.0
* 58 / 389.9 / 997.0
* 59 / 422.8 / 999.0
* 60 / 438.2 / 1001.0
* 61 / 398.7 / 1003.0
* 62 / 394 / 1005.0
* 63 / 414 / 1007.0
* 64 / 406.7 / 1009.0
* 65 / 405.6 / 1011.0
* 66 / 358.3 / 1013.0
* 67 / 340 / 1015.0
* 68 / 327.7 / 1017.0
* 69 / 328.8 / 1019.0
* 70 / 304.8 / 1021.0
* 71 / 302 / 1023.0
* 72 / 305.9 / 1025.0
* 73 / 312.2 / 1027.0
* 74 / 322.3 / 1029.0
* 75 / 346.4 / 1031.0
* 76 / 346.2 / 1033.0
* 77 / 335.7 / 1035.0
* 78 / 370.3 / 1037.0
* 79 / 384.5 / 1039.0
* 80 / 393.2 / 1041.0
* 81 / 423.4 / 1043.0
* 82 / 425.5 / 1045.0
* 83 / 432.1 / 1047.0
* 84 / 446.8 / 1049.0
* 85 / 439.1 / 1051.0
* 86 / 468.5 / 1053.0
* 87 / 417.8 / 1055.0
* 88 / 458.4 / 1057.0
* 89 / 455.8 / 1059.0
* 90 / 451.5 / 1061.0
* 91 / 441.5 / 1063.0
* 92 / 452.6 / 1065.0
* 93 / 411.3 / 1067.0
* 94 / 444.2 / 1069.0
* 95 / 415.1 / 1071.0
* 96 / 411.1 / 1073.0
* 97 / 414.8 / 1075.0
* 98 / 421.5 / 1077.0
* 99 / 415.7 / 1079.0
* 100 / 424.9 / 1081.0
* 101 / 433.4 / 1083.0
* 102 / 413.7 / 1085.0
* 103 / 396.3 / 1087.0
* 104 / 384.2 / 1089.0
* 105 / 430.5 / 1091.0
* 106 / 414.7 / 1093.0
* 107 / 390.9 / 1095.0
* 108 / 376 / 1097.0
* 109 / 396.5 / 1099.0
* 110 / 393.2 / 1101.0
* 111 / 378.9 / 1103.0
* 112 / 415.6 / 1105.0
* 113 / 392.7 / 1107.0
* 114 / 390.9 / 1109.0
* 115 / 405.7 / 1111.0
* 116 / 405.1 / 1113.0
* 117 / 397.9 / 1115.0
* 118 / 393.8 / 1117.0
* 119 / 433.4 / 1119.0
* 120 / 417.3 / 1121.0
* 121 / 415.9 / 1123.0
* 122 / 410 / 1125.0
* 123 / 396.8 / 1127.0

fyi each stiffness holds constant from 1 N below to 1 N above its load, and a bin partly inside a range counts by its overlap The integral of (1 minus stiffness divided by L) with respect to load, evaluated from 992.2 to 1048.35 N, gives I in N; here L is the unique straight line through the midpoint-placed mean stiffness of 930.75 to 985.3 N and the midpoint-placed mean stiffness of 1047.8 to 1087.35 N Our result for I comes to 6.2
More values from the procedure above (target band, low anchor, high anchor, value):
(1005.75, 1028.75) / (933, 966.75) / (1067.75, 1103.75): 3.5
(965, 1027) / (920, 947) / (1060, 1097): 3.7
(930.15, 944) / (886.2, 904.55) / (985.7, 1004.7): -0.7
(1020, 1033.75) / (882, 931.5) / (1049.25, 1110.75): 2.9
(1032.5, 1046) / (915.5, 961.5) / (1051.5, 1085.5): 1.3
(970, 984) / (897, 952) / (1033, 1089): 0.2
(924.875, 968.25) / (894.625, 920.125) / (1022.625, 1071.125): -2.9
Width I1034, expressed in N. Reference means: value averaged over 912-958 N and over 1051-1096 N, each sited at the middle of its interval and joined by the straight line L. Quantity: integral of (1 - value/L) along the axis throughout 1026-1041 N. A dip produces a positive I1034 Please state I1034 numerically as 2.5 N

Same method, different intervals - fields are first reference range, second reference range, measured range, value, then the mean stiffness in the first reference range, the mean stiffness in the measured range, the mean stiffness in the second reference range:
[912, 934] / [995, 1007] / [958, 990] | 0.34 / 389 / 398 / 409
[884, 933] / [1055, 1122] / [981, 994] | -0.43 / 371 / 403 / 415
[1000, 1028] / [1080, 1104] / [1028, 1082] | -4.38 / 360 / 414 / 403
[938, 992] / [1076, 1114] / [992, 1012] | -0.20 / 404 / 408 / 404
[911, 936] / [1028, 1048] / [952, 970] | -0.91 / 387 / 404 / 378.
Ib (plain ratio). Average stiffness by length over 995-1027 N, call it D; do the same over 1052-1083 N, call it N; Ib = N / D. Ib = 1.18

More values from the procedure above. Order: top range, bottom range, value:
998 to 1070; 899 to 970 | 1.00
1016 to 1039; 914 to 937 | 0.85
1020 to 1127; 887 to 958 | 1.04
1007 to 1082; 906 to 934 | 1.03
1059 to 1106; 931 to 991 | 1.03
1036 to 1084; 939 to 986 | 1.06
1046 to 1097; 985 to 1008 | 1.05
